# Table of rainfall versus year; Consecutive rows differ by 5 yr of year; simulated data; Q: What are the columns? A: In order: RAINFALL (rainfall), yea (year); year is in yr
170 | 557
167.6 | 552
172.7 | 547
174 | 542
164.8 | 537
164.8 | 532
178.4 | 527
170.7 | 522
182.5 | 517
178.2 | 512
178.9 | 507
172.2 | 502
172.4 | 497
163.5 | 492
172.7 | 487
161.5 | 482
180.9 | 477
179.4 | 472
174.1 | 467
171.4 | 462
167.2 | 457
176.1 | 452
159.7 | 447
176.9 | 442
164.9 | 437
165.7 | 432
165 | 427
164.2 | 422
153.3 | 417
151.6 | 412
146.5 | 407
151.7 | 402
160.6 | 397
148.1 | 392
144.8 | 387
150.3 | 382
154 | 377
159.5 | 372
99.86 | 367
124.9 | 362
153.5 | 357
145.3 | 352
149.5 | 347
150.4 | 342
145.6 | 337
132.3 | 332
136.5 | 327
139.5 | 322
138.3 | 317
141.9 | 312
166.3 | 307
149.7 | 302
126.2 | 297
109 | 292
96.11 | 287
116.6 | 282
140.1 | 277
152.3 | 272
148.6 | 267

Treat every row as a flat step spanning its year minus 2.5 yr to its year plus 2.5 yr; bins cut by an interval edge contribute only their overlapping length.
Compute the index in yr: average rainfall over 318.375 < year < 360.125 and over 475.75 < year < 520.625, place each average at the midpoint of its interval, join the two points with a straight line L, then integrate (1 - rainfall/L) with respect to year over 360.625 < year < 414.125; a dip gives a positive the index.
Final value 2.7 yr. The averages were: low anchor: 144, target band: 145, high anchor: 173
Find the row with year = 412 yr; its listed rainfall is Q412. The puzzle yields 151.6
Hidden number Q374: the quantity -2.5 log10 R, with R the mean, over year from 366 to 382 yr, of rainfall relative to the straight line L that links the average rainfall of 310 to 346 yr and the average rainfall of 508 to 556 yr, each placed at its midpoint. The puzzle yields 0.037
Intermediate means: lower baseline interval 141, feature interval 143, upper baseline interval 173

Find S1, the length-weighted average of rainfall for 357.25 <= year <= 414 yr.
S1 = 145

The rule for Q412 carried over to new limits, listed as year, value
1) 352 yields 145.3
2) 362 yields 124.9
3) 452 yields 176.1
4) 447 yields 159.7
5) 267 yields 148.6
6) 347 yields 149.5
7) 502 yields 172.2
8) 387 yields 144.8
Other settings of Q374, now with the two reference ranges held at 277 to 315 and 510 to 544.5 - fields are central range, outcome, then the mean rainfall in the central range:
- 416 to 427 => -0.050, 161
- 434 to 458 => -0.072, 169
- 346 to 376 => 0.025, 139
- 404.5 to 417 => 0.013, 150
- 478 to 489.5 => -0.025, 169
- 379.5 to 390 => -0.006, 148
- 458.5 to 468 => -0.069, 172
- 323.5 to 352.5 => -0.038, 143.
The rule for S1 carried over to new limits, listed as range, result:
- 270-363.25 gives 138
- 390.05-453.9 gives 160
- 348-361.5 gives 146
